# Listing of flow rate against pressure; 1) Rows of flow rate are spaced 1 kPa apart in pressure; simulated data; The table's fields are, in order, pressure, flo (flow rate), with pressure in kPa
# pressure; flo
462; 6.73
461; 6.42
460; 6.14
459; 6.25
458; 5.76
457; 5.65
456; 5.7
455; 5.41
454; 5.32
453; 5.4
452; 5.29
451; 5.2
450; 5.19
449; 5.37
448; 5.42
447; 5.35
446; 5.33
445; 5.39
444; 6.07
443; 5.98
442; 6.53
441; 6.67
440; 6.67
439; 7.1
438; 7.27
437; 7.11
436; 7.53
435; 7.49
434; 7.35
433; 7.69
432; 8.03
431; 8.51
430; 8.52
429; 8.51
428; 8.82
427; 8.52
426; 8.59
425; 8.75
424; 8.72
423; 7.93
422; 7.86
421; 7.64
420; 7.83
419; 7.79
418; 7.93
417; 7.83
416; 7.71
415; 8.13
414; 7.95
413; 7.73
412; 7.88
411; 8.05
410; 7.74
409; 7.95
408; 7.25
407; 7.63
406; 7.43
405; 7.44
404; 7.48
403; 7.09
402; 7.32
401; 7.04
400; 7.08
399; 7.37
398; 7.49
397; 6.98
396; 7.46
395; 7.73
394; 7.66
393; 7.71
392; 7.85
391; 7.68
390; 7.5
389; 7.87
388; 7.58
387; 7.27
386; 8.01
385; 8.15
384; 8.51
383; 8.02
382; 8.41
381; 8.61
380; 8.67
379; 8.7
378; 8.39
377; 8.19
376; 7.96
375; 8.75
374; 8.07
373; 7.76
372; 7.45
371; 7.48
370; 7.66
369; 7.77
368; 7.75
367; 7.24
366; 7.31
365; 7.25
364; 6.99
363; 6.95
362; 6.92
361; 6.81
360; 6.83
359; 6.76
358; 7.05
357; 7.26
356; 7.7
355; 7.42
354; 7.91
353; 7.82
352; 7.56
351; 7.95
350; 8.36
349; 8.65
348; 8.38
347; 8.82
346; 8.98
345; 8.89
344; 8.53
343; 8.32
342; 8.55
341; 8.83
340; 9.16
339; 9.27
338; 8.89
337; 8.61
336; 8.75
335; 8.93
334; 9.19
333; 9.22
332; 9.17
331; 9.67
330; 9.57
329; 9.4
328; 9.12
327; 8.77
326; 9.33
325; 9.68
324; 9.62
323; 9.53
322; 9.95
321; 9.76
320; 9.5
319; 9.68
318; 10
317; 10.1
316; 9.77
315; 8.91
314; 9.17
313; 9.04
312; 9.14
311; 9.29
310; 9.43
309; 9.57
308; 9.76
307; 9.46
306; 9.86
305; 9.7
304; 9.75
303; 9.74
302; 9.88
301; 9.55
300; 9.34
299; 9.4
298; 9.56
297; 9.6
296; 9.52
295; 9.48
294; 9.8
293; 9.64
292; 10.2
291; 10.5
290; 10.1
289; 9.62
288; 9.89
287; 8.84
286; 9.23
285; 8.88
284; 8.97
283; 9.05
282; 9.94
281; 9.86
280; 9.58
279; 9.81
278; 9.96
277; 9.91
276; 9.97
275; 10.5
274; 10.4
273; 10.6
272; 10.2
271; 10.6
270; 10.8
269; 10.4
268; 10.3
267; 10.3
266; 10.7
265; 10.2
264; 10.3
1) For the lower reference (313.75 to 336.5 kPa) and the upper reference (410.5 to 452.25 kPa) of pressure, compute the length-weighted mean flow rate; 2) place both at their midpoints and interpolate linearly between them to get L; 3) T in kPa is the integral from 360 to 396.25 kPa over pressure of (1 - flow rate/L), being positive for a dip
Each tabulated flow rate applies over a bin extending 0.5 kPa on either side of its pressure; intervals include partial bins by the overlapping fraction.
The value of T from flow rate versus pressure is 2.5 kPa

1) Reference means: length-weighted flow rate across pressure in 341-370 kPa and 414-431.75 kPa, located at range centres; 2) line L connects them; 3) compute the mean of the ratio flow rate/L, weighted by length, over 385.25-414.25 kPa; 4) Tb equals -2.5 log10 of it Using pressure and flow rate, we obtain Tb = 0.07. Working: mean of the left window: 7.76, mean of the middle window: 7.56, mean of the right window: 8.2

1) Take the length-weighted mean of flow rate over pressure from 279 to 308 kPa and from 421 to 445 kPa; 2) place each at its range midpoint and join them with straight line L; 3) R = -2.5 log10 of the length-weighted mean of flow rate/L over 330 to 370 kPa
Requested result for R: 0.09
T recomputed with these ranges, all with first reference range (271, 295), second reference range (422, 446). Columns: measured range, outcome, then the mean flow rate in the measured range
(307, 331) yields -0.6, 9.49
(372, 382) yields 0.1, 8.3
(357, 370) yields 2.2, 7.16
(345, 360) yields 1.5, 7.9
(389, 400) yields 0.8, 7.54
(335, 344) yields 0.2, 8.79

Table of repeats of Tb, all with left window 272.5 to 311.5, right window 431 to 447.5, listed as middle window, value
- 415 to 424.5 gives -0.110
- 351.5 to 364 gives 0.161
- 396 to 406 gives 0.038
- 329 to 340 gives -0.035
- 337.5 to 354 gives 0.012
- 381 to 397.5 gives -0.004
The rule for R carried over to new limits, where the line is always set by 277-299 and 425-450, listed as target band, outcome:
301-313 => -0.032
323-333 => -0.051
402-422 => -0.029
